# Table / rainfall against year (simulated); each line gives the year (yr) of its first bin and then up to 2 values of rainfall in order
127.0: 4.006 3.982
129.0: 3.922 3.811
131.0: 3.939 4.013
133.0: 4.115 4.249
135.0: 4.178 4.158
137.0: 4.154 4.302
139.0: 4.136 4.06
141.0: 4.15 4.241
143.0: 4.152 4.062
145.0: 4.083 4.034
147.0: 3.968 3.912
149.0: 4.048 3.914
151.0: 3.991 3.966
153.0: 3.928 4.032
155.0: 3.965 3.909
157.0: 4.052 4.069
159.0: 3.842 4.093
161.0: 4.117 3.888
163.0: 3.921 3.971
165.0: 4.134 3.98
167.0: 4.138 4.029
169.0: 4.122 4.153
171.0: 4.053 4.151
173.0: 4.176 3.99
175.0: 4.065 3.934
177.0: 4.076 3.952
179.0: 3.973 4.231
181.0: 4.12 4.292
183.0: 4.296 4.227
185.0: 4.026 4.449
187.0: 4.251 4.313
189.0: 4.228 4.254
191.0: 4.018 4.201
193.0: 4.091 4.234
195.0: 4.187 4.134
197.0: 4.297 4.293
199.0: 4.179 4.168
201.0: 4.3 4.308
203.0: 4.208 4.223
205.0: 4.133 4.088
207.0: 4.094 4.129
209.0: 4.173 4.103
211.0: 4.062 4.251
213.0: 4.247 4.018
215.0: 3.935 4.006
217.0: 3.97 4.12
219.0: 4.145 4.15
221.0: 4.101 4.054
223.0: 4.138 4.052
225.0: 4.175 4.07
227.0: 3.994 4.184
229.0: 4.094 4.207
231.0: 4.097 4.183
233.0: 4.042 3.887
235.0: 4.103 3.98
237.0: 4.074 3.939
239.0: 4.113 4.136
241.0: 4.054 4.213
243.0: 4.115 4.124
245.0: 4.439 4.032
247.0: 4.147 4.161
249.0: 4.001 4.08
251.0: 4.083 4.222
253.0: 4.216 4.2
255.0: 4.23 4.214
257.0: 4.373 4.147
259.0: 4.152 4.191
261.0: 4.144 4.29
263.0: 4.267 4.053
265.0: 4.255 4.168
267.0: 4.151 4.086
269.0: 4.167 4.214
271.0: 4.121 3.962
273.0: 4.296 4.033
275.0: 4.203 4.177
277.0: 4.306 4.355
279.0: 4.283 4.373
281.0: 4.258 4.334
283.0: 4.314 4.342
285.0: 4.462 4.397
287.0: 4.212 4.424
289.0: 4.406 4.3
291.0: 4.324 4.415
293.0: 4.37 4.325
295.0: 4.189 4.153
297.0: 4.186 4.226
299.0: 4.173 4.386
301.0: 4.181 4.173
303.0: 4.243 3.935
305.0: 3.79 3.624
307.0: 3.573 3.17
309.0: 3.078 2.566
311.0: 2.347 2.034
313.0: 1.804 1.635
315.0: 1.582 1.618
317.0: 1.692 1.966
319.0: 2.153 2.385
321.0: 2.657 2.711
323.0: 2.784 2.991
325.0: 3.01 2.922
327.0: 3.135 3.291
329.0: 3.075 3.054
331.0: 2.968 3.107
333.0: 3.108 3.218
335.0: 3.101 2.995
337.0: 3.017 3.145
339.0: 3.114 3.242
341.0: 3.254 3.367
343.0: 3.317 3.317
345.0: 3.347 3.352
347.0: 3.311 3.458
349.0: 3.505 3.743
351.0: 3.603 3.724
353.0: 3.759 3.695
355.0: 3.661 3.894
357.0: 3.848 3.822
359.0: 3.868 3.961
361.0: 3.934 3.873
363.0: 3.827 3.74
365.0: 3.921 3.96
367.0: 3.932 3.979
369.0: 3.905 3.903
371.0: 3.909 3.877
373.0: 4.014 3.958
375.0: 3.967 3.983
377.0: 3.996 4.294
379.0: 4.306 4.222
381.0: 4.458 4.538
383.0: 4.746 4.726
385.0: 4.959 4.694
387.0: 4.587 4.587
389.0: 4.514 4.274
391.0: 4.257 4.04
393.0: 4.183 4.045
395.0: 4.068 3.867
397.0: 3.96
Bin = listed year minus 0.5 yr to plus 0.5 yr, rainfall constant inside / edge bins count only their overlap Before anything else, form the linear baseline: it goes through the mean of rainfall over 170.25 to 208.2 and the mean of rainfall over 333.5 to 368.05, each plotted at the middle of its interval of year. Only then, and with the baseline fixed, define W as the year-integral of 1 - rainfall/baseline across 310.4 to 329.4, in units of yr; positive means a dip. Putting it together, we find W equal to 6.5 yr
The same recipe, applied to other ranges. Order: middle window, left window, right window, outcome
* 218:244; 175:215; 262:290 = 0.7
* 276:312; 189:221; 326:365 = -3.2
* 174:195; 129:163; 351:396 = -0.6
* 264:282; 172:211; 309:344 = -4.9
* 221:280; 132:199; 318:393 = -3.7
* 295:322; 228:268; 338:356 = 4.9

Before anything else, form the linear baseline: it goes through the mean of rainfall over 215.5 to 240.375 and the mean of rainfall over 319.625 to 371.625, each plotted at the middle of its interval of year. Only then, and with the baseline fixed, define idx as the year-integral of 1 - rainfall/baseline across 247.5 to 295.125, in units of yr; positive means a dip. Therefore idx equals -5.0 yr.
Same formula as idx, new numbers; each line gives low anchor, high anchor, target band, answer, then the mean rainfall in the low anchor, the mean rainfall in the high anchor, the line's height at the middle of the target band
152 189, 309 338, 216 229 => -1.84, 4.08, 2.62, 3.59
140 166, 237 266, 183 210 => -0.78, 4.02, 4.16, 4.08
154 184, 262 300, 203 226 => 0.17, 4.06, 4.25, 4.14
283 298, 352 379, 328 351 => 4.58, 4.32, 3.91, 4.05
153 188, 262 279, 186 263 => -0.22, 4.08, 4.18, 4.14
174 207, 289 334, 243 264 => -2.85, 4.18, 3.23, 3.68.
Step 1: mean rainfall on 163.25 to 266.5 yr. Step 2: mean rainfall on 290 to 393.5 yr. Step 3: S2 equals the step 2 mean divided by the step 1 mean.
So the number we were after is 0.87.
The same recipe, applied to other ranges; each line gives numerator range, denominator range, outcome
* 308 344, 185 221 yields 0.66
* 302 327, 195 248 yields 0.66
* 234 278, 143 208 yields 1.01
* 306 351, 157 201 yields 0.70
